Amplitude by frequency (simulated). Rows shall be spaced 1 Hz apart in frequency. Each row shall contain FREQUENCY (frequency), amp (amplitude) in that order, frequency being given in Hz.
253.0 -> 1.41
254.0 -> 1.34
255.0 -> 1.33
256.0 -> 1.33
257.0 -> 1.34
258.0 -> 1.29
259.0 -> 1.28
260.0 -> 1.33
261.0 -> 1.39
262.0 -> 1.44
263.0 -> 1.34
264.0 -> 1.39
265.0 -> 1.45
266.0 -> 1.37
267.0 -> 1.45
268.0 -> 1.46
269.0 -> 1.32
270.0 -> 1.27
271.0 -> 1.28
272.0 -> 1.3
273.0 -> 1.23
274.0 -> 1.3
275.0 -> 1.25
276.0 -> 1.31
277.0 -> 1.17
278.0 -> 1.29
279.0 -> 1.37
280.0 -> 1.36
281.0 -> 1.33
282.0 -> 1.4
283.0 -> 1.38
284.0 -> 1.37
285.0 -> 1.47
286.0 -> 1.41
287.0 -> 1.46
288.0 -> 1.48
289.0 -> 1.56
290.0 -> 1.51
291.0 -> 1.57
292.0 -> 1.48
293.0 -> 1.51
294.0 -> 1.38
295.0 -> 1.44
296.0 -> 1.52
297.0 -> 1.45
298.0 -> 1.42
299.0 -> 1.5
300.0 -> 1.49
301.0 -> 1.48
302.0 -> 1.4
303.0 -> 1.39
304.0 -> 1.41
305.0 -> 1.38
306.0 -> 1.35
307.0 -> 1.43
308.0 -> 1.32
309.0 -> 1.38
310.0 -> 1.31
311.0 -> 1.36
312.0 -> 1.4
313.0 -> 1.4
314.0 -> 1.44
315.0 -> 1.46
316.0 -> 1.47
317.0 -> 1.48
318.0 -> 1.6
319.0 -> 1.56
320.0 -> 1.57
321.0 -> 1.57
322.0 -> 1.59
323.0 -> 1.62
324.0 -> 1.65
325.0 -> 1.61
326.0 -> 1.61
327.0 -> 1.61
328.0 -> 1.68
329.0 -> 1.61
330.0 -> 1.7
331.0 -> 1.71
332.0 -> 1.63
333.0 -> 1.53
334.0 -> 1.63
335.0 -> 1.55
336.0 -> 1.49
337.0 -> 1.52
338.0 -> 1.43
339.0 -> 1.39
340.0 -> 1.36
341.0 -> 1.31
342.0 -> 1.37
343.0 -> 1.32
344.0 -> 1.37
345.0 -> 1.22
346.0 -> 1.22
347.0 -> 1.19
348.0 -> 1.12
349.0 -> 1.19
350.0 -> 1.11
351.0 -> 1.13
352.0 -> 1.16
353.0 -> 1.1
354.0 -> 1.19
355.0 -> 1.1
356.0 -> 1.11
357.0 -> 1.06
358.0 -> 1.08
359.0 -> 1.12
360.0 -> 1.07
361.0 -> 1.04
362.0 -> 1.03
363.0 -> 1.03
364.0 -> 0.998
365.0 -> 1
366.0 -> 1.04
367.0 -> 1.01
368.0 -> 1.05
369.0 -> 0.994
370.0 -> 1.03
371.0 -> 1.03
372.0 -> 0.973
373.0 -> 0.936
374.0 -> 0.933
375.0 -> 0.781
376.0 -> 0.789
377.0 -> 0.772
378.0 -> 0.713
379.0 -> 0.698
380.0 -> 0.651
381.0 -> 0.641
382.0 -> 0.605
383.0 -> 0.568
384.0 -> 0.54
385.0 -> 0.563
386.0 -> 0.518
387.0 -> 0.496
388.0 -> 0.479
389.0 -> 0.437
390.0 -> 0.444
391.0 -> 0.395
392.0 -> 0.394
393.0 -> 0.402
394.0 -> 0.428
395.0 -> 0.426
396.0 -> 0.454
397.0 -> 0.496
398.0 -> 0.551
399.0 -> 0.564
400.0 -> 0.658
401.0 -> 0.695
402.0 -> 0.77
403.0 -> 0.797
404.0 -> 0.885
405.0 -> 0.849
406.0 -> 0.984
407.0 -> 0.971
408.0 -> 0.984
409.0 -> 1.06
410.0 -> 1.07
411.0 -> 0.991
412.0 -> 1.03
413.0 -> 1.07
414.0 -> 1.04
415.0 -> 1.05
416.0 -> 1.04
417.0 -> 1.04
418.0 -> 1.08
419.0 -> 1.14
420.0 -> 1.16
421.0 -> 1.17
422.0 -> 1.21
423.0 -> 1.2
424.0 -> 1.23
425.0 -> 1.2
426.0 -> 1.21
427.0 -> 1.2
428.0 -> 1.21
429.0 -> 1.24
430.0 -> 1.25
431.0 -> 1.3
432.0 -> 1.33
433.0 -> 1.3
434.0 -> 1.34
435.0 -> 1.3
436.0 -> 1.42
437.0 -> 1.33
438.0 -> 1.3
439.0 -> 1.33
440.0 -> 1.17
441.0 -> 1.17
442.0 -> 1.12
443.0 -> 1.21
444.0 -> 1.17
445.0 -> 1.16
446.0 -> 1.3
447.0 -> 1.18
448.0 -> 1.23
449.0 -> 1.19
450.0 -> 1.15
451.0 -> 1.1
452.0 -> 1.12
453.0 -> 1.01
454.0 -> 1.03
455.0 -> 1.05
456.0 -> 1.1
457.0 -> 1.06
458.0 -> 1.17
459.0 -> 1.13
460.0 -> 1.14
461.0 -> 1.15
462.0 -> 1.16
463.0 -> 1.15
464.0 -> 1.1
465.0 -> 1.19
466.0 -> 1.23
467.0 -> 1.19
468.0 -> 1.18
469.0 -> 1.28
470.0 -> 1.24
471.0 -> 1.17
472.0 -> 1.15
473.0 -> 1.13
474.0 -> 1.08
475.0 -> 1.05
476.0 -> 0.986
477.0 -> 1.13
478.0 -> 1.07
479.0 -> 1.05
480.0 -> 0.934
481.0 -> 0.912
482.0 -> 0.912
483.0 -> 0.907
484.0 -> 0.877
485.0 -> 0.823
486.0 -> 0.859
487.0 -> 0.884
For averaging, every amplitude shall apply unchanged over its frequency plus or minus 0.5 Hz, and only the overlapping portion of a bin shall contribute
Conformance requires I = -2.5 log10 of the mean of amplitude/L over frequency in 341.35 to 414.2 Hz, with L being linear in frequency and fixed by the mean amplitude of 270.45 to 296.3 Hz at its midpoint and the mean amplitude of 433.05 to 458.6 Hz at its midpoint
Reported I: 0.41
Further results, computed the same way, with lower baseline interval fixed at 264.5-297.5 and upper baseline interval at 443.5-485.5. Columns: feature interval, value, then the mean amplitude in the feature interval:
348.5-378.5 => 0.233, 1.02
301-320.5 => -0.066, 1.43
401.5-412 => 0.258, 0.941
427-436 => -0.117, 1.29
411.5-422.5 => 0.080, 1.09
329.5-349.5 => -0.090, 1.41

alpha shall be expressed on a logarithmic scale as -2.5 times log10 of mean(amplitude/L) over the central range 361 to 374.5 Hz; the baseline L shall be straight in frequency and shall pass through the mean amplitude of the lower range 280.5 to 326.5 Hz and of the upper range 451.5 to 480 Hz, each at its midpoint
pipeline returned 0.303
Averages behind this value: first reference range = 1.46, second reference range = 1.12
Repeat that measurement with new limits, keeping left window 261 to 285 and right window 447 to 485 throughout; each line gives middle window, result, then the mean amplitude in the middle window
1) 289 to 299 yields -0.13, 1.48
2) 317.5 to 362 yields -0.10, 1.38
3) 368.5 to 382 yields 0.41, 0.833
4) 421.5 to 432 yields -0.08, 1.23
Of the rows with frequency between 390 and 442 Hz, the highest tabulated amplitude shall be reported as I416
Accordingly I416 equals 1.42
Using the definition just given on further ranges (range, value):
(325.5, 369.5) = 1.71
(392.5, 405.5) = 0.885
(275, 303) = 1.57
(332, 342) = 1.63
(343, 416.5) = 1.37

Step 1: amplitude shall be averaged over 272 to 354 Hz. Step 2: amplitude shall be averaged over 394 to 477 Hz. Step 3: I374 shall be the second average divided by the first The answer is 0.76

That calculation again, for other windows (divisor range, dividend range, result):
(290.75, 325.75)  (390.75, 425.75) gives 0.60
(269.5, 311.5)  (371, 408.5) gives 0.47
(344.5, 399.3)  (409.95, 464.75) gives 1.40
